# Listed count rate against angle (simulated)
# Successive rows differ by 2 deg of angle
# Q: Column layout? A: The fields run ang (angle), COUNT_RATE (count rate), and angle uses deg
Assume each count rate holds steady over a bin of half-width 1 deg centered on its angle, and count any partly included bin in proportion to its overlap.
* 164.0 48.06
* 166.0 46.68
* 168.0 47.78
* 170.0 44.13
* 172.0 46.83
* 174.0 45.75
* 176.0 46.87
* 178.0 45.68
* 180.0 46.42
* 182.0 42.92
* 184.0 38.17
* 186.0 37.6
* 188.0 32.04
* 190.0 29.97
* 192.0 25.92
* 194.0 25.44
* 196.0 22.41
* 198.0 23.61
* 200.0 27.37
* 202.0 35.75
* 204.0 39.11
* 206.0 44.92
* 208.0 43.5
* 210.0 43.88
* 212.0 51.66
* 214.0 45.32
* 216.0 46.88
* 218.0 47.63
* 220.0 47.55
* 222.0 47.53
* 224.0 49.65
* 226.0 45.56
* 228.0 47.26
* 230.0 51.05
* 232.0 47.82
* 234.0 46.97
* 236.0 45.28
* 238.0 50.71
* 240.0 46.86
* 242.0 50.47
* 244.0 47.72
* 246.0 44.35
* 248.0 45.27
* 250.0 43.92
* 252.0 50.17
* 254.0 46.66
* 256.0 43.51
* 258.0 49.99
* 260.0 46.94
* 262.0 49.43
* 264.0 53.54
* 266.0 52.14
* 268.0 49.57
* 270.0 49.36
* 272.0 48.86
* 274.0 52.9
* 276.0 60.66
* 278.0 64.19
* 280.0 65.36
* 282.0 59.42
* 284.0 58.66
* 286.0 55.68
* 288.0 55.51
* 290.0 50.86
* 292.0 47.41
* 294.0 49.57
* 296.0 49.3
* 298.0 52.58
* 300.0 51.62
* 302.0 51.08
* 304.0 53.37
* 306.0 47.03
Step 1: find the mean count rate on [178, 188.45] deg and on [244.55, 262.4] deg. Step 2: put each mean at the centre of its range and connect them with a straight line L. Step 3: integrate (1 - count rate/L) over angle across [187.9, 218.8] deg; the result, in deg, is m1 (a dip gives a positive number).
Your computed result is 4.17 deg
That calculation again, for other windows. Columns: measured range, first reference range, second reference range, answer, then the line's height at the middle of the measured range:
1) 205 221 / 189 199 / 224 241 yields -4.4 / 36.5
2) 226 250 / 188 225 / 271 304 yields -1.4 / 44.8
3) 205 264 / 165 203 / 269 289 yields 0.4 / 47.9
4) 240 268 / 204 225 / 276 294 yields 2.3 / 52.3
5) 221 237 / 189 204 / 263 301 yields -4.1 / 37.9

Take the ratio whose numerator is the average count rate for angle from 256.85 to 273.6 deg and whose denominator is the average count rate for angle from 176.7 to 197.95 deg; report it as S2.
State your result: 1.46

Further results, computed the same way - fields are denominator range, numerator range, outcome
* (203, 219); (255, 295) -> 1.17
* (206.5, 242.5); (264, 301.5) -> 1.14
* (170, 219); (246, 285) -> 1.33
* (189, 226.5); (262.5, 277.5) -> 1.35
